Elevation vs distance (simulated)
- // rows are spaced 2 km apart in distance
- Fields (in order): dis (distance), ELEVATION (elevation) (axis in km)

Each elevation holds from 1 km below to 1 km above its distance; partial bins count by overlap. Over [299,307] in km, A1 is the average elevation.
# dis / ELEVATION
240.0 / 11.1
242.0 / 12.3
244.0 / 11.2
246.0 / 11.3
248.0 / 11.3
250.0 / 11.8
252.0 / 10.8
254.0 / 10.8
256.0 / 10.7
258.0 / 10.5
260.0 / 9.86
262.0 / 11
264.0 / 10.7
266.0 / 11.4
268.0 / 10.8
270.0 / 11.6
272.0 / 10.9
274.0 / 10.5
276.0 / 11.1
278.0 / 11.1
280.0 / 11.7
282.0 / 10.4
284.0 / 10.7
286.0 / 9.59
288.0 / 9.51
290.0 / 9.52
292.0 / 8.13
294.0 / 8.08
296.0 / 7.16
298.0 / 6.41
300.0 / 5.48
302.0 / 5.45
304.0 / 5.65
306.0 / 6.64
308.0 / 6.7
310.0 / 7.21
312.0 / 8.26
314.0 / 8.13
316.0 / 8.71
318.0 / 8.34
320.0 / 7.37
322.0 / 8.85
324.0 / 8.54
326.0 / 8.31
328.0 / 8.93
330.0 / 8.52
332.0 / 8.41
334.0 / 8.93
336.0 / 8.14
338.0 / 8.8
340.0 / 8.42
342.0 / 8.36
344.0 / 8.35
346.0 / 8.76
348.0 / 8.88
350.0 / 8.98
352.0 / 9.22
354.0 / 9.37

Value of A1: 5.8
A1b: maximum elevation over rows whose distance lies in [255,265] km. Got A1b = 11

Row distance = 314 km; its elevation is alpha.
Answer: 8.13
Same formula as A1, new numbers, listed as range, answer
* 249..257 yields 11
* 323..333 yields 8.54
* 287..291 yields 9.52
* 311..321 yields 8.16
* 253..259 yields 10.7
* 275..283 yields 11.1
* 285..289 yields 9.55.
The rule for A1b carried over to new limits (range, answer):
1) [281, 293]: 10.7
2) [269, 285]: 11.7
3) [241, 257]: 12.3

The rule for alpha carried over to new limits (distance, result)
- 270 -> 11.6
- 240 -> 11.1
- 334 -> 8.93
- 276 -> 11.1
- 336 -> 8.14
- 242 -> 12.3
